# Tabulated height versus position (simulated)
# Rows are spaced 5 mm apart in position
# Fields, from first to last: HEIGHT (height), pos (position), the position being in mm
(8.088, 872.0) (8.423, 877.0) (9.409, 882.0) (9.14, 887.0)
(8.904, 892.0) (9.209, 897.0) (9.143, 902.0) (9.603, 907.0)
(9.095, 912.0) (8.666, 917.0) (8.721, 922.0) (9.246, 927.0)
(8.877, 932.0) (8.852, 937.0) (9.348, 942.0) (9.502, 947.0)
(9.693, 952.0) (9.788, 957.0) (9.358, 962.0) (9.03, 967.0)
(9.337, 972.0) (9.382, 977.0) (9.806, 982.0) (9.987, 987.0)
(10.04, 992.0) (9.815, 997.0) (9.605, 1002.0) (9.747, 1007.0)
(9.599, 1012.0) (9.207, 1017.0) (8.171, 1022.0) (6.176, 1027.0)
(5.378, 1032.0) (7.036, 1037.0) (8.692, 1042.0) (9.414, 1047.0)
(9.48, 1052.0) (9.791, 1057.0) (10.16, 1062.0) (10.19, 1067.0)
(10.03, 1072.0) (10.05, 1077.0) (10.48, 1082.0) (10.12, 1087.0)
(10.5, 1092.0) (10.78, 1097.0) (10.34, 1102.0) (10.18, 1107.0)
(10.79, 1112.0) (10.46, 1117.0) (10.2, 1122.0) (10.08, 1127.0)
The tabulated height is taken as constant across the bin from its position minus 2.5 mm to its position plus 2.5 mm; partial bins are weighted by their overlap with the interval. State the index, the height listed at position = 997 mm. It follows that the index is 9.815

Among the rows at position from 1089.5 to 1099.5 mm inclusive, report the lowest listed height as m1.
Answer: 10.5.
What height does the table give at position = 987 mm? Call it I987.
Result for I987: 9.987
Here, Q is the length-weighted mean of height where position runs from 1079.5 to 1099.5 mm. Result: 10.5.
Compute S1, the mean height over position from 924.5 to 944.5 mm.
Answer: 9.08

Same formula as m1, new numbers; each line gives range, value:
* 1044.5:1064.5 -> 9.414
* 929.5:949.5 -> 8.852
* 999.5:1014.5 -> 9.599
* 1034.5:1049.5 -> 7.036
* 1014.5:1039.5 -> 5.378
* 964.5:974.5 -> 9.03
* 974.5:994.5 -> 9.382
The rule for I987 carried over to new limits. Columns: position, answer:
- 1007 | 9.747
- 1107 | 10.18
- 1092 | 10.5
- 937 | 8.852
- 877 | 8.423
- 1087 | 10.12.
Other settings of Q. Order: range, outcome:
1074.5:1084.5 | 10.3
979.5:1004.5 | 9.85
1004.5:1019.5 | 9.52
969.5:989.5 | 9.63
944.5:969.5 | 9.47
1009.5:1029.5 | 8.29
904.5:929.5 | 9.07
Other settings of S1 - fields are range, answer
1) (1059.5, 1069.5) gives 10.2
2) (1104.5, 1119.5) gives 10.5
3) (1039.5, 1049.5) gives 9.05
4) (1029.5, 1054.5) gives 8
